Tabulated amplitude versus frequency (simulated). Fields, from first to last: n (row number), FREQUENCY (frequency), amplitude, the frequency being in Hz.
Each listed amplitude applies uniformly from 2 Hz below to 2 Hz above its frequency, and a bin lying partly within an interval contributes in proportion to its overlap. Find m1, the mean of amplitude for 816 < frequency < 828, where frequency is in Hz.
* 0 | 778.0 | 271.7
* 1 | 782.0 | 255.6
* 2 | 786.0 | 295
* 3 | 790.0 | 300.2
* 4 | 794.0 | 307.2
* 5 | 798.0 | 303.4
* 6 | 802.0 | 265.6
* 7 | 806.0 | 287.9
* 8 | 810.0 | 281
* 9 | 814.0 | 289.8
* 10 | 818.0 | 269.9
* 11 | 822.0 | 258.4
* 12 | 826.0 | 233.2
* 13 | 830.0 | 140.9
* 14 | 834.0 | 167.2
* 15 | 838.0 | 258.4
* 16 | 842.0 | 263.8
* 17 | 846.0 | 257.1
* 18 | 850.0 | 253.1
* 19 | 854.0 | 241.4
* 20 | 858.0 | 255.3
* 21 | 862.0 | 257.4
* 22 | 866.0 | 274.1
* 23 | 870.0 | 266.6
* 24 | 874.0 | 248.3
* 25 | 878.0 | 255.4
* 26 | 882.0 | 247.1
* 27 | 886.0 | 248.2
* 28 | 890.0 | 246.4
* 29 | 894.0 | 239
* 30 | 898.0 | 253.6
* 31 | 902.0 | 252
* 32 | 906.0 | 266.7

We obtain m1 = 254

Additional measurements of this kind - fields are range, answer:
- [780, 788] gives 275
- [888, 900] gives 246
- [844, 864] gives 253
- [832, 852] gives 240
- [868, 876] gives 257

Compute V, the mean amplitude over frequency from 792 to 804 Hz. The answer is 292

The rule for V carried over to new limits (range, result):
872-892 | 249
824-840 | 200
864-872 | 270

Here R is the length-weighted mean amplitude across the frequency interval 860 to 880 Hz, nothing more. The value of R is 260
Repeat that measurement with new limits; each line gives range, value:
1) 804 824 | 277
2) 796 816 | 286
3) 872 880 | 252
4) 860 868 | 266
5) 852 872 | 259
